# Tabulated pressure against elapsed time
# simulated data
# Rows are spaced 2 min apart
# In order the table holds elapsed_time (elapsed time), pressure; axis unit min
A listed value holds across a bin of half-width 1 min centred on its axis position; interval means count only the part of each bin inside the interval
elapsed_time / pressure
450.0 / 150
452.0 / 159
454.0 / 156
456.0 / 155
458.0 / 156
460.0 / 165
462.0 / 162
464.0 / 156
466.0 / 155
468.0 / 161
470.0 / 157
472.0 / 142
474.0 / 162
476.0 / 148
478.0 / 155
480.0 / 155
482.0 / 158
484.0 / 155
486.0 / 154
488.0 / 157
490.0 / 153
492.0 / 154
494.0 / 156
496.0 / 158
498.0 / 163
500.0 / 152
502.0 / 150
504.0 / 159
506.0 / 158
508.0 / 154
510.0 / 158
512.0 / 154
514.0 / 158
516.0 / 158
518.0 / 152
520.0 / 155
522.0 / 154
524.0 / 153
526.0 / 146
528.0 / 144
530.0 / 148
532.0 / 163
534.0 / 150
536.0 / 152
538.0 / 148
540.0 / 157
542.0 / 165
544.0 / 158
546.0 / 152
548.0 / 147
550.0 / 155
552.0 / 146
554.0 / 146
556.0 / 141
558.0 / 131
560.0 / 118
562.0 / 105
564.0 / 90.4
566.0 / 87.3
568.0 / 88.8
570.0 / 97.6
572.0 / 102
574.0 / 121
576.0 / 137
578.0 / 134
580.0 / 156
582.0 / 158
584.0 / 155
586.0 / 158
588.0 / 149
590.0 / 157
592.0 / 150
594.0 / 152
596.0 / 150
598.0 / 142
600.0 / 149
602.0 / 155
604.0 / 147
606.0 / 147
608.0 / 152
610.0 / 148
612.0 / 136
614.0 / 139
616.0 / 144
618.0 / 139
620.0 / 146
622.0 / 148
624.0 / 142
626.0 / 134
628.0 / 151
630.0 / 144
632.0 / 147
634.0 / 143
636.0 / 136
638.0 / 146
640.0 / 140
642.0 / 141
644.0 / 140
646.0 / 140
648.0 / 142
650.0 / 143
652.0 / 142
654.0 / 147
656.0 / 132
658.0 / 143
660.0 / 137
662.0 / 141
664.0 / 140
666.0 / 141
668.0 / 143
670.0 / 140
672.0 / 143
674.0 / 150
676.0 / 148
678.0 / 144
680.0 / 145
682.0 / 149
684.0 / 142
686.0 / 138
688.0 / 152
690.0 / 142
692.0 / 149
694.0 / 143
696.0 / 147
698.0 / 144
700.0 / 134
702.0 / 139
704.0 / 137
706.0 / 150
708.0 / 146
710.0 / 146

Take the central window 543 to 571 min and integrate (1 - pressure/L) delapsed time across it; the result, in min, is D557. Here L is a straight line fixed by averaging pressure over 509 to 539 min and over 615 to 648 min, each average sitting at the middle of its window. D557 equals 4.5 min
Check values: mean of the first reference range 153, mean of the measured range 126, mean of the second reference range 143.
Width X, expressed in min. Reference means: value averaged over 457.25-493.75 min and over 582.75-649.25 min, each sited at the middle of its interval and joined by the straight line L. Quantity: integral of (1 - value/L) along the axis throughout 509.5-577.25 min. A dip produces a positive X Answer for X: 5.35 min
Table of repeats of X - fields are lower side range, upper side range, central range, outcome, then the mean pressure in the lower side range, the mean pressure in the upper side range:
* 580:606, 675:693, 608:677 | 2.8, 152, 145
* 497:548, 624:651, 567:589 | 2.4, 154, 142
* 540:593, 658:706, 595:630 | -1.7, 135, 143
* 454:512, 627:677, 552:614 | 5.1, 156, 142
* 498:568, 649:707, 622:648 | 0.3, 145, 143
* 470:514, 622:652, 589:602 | -0.4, 155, 142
